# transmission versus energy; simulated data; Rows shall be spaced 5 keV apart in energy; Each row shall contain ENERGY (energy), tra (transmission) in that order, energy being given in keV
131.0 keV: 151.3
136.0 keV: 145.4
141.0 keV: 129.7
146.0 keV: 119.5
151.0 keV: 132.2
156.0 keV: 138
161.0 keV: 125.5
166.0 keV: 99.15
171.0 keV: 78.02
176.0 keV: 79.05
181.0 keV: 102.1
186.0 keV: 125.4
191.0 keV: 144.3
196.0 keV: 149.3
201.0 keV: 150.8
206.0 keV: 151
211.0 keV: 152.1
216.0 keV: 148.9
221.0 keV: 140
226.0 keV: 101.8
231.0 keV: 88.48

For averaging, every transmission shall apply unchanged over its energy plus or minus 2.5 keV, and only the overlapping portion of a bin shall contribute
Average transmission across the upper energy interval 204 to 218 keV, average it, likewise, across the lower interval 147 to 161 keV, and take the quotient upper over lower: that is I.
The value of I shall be 1.1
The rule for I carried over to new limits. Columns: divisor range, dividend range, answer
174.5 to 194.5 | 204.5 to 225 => 1.24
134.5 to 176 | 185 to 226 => 1.22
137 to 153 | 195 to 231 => 1.07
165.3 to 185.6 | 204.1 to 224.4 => 1.58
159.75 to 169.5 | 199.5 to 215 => 1.41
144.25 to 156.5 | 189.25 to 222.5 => 1.15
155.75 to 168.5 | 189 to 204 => 1.26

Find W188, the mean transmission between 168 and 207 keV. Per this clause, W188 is 121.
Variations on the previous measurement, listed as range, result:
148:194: 114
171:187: 96.2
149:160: 134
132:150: 133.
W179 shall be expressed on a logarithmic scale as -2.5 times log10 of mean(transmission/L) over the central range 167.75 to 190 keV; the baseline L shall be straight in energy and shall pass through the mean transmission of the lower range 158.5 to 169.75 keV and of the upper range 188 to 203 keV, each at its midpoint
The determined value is 0.27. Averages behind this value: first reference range 109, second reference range 147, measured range 99.5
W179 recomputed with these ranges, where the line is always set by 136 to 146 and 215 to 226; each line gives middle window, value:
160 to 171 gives 0.27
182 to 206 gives -0.06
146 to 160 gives 0.00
